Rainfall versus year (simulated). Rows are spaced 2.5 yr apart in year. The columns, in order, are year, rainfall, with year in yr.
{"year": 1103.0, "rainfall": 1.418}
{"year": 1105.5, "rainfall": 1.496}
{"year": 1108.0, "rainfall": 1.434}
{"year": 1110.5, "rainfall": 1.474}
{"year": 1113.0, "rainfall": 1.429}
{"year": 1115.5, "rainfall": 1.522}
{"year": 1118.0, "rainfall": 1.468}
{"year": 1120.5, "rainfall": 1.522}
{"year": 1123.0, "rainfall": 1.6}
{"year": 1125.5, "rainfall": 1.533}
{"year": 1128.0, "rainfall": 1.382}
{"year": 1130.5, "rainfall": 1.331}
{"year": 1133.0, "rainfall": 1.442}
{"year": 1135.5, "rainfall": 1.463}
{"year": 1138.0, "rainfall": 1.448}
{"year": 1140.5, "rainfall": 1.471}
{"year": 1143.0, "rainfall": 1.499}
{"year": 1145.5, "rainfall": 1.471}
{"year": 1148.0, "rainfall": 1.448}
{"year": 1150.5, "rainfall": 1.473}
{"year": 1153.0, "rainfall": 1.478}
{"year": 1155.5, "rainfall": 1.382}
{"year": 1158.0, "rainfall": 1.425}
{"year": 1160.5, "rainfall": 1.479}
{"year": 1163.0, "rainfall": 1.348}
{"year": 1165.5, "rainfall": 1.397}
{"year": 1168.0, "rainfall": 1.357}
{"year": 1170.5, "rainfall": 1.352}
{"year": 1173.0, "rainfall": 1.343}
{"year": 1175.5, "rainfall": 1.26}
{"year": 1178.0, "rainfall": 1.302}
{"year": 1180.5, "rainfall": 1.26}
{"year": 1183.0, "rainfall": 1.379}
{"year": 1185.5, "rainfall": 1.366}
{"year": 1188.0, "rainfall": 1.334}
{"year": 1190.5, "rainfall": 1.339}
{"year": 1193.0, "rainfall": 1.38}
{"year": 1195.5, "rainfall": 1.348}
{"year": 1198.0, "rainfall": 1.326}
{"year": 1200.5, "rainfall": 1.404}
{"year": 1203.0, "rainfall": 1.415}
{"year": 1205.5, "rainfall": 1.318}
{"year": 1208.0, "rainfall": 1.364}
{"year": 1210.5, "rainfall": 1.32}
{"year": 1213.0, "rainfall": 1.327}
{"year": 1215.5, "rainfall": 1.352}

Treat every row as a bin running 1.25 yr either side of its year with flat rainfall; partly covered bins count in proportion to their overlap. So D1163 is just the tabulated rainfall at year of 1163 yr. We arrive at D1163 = 1.348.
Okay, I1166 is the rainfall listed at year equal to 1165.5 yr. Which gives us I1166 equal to 1.397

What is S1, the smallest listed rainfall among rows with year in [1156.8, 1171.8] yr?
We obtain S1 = 1.348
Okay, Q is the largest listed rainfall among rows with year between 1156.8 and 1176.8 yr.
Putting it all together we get 1.479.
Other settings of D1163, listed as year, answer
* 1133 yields 1.442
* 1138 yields 1.448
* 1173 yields 1.343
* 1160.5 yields 1.479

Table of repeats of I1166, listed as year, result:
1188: 1.334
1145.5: 1.471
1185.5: 1.366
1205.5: 1.318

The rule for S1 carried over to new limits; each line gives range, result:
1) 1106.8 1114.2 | 1.429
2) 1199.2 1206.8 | 1.318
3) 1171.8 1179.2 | 1.26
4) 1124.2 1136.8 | 1.331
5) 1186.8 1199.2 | 1.326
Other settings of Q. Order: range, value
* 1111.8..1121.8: 1.522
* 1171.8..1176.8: 1.343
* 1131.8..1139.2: 1.463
